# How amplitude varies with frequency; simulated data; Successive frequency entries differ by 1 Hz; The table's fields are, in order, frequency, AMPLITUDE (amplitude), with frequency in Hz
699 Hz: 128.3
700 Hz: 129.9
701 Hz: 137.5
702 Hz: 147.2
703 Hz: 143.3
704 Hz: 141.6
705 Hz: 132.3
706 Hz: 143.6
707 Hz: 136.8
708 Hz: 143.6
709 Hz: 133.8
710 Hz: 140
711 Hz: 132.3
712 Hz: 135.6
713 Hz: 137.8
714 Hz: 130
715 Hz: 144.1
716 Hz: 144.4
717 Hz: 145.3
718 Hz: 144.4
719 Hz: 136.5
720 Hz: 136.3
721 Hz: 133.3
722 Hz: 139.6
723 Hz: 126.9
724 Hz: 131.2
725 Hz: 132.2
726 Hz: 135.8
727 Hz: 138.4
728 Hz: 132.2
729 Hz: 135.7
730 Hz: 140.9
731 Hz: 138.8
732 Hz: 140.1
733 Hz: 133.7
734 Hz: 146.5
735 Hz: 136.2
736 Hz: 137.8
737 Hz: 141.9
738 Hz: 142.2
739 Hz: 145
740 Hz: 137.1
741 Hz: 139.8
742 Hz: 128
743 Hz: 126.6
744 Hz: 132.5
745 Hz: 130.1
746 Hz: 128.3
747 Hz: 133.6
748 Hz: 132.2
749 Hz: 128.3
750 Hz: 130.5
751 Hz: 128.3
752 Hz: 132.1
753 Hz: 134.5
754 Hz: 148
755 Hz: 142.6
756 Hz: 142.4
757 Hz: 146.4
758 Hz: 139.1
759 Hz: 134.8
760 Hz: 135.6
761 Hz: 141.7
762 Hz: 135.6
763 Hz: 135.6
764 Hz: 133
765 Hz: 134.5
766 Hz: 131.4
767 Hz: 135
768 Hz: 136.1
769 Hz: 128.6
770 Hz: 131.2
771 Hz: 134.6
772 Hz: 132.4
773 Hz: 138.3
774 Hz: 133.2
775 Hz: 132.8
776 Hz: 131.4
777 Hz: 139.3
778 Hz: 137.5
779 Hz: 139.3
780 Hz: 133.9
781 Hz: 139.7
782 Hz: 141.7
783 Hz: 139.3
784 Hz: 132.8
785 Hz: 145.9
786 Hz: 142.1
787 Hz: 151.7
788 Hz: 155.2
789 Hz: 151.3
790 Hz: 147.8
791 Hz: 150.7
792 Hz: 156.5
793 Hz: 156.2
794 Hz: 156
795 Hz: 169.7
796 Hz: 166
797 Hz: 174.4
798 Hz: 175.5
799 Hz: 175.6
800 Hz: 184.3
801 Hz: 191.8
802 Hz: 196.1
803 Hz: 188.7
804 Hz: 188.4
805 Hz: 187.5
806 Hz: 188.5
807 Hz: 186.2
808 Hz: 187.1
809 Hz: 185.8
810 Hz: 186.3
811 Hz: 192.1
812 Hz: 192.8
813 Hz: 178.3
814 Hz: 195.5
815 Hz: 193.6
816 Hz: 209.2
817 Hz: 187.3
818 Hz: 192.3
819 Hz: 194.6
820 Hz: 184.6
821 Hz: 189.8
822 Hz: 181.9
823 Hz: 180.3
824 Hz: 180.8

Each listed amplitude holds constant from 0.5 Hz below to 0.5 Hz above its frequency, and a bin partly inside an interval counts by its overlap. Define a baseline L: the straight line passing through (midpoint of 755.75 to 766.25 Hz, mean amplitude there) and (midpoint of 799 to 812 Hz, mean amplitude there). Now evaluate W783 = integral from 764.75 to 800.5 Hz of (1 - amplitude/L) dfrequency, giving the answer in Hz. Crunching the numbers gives 3.5 Hz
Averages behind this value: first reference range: 137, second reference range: 188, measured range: 146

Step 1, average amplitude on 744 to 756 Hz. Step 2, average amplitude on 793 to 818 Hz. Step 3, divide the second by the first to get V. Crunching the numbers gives 1.38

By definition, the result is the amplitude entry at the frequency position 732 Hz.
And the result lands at 140.1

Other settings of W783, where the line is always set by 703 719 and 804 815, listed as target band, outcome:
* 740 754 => 2.2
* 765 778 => 2.7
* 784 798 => 1.8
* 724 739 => 1.1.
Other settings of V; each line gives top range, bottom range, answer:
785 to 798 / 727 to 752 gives 1.16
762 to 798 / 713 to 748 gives 1.05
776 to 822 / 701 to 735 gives 1.23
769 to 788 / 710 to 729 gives 1.01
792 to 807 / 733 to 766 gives 1.31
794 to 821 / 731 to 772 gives 1.37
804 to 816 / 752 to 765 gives 1.37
